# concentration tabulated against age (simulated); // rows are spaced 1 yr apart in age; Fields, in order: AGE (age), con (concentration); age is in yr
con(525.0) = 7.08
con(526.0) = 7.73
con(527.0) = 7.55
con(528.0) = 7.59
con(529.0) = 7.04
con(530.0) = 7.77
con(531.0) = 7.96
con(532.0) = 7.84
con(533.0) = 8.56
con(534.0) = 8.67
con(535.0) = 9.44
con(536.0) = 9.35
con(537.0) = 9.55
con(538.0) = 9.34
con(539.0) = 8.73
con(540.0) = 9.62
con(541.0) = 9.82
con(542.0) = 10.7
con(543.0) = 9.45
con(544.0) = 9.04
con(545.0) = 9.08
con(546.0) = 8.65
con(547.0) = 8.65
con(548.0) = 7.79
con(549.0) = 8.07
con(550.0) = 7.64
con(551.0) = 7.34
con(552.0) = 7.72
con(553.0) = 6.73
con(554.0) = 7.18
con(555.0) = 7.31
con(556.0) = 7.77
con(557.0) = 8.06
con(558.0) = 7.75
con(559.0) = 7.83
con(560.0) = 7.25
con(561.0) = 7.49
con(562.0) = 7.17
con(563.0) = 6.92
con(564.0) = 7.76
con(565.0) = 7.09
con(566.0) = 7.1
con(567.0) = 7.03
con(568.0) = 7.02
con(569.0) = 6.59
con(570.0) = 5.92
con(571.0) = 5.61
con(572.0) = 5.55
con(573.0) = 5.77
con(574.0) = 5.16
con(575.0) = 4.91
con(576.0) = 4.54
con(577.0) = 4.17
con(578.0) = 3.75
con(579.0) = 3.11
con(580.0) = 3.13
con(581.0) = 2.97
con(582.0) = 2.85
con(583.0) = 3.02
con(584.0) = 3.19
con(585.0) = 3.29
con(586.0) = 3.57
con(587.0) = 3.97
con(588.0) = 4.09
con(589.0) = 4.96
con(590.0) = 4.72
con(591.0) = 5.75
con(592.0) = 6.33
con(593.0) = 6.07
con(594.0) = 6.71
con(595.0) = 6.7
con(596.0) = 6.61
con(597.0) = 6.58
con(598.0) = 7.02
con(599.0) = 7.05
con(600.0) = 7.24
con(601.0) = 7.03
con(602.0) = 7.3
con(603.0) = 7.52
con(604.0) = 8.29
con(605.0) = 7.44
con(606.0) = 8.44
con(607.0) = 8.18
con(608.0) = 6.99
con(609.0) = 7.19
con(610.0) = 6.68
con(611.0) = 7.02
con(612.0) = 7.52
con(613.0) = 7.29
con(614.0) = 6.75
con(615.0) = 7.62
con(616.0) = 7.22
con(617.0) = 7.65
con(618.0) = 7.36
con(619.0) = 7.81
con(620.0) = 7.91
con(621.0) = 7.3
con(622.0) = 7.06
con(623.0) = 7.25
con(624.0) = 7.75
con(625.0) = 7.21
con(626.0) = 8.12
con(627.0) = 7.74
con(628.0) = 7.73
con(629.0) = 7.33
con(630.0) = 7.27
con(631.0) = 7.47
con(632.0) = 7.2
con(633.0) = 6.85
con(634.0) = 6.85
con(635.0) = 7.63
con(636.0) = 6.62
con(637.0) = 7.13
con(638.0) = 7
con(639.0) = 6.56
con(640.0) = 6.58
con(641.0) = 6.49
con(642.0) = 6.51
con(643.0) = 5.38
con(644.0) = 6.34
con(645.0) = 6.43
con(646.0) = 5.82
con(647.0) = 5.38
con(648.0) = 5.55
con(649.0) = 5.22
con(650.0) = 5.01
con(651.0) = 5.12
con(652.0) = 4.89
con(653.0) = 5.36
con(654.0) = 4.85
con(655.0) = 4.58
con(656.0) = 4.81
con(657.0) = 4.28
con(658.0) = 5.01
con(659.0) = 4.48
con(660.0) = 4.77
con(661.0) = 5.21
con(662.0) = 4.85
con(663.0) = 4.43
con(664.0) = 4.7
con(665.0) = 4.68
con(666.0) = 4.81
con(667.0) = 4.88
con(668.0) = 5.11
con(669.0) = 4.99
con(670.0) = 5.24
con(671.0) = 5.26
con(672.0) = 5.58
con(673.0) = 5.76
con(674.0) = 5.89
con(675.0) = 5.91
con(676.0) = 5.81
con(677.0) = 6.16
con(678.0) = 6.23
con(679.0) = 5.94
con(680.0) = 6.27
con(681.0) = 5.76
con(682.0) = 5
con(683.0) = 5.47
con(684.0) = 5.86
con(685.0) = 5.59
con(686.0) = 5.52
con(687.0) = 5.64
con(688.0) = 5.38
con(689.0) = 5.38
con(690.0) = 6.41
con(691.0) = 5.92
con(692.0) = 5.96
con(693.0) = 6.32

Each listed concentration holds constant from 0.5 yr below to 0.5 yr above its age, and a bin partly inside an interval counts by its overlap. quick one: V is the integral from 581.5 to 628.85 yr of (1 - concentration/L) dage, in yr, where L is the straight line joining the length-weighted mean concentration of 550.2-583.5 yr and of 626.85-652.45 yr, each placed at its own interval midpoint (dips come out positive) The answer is -2.28 yr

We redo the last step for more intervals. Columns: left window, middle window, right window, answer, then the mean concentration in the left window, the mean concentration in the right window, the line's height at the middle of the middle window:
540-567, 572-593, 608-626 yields 9.4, 7.99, 7.34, 7.69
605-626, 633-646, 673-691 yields 0.4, 7.43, 5.78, 6.83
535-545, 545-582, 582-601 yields 5.8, 9.49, 5.36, 7.6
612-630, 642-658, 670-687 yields 3.2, 7.47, 5.73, 6.59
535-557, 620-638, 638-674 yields -3.6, 8.56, 5.32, 6.11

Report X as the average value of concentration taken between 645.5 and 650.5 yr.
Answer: 5.4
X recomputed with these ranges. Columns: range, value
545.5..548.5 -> 8.36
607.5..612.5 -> 7.08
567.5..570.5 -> 6.51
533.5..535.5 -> 9.05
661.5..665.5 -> 4.66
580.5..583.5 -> 2.95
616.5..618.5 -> 7.51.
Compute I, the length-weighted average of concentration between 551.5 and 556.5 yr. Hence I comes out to 7.34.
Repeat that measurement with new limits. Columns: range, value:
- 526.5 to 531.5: 7.58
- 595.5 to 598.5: 6.74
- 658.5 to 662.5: 4.83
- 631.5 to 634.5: 6.97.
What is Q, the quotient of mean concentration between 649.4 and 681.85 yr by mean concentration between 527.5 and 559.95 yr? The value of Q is 0.62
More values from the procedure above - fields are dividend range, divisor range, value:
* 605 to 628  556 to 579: 1.18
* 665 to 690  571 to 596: 1.22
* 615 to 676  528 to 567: 0.75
